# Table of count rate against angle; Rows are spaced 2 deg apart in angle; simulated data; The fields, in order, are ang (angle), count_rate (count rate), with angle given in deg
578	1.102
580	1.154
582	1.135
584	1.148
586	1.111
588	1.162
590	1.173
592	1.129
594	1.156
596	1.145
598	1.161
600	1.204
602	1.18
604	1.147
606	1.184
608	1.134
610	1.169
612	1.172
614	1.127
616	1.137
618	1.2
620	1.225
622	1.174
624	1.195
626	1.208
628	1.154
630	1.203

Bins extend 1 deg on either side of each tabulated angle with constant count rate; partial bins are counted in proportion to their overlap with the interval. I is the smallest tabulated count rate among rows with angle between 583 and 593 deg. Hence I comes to 1.111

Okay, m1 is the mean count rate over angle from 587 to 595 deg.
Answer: 1.16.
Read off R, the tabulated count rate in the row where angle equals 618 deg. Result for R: 1.2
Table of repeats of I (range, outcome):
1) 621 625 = 1.174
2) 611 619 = 1.127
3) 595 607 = 1.145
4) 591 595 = 1.129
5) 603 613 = 1.134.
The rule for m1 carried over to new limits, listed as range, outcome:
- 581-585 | 1.14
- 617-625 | 1.2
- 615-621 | 1.19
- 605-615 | 1.16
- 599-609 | 1.17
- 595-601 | 1.17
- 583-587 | 1.13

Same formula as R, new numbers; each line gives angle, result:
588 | 1.162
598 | 1.161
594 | 1.156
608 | 1.134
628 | 1.154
